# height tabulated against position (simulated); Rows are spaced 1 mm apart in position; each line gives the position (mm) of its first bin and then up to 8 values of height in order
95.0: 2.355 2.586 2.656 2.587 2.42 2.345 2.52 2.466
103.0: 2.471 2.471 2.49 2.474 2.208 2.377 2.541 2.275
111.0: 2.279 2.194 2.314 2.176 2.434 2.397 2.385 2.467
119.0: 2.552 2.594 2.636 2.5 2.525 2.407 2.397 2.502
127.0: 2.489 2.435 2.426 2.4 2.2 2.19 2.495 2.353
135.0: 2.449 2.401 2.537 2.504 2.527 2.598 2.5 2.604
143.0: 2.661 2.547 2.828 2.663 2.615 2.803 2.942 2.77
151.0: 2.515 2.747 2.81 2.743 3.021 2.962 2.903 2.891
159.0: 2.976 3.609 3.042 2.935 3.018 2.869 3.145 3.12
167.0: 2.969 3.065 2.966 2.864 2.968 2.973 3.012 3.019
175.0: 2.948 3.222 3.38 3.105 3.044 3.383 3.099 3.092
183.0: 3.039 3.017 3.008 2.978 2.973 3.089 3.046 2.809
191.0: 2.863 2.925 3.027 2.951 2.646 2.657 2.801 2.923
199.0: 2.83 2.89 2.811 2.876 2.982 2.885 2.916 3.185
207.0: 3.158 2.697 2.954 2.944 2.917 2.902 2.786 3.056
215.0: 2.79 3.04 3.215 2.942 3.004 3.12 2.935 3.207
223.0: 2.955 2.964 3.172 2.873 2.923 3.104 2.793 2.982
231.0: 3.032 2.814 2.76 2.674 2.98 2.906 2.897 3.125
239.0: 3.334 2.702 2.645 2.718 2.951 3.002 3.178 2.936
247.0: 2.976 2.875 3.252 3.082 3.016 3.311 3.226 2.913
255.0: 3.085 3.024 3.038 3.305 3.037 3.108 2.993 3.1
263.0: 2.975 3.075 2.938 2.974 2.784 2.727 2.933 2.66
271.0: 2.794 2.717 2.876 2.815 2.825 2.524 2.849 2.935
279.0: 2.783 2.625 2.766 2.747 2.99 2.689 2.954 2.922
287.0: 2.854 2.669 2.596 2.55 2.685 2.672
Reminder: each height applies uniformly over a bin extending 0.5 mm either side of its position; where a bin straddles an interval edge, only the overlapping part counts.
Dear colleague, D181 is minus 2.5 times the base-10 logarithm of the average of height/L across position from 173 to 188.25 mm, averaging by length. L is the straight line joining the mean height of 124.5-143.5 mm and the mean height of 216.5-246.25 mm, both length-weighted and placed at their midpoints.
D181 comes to -0.15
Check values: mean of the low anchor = 2.46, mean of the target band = 3.09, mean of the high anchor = 2.96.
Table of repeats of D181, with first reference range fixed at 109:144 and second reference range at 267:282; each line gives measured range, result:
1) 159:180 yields -0.21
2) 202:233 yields -0.13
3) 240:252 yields -0.10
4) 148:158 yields -0.13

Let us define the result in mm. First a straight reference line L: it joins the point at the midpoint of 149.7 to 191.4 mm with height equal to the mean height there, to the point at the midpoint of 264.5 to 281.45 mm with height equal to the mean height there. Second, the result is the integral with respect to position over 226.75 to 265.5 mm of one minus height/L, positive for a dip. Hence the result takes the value -2.0 mm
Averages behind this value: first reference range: 3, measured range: 2.99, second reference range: 2.8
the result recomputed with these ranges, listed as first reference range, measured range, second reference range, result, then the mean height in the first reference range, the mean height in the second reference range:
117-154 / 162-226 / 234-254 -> -4.60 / 2.54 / 3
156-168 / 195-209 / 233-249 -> 0.46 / 3.04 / 2.93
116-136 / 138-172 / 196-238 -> -3.26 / 2.44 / 2.94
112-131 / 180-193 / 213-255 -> -1.23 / 2.43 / 2.98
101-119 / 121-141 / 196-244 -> 0.37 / 2.39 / 2.94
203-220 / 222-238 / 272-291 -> -0.12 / 2.97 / 2.77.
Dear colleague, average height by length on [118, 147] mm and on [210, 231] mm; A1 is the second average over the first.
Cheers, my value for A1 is 1.2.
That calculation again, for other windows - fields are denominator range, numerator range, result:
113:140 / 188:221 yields 1.20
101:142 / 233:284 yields 1.21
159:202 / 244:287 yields 0.98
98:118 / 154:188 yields 1.28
